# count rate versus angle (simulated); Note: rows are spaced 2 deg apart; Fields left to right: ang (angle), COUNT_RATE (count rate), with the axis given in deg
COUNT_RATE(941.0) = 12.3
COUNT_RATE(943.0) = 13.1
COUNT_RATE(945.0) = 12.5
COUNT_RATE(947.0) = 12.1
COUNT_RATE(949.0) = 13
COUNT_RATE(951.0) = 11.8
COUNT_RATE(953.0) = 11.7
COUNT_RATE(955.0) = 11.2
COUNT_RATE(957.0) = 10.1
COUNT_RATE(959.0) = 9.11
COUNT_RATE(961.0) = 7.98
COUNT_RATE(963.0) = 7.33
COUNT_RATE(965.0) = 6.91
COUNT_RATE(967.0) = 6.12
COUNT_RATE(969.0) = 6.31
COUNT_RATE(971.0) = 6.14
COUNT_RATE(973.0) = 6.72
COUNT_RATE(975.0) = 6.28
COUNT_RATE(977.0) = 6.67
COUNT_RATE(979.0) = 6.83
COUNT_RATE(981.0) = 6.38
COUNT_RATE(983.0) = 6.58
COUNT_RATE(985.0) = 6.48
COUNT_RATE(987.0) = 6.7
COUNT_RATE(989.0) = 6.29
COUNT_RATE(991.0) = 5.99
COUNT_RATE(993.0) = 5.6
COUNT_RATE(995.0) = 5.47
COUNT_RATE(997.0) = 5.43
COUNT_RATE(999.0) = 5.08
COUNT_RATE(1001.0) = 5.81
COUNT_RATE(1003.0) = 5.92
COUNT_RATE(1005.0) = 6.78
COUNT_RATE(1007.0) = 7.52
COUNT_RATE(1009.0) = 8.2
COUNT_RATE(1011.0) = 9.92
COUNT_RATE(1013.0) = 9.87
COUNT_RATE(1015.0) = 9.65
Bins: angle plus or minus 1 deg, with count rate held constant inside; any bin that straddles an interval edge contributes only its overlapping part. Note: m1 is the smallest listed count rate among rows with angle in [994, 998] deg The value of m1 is 5.43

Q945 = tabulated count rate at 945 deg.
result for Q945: 12.5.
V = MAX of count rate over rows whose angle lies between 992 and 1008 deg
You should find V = 7.52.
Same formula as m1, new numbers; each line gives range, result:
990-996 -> 5.47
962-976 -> 6.12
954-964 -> 7.33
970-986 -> 6.14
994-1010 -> 5.08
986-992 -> 5.99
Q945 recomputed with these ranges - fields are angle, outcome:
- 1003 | 5.92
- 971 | 6.14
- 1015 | 9.65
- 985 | 6.48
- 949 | 13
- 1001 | 5.81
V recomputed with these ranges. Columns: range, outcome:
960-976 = 7.98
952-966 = 11.7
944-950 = 13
